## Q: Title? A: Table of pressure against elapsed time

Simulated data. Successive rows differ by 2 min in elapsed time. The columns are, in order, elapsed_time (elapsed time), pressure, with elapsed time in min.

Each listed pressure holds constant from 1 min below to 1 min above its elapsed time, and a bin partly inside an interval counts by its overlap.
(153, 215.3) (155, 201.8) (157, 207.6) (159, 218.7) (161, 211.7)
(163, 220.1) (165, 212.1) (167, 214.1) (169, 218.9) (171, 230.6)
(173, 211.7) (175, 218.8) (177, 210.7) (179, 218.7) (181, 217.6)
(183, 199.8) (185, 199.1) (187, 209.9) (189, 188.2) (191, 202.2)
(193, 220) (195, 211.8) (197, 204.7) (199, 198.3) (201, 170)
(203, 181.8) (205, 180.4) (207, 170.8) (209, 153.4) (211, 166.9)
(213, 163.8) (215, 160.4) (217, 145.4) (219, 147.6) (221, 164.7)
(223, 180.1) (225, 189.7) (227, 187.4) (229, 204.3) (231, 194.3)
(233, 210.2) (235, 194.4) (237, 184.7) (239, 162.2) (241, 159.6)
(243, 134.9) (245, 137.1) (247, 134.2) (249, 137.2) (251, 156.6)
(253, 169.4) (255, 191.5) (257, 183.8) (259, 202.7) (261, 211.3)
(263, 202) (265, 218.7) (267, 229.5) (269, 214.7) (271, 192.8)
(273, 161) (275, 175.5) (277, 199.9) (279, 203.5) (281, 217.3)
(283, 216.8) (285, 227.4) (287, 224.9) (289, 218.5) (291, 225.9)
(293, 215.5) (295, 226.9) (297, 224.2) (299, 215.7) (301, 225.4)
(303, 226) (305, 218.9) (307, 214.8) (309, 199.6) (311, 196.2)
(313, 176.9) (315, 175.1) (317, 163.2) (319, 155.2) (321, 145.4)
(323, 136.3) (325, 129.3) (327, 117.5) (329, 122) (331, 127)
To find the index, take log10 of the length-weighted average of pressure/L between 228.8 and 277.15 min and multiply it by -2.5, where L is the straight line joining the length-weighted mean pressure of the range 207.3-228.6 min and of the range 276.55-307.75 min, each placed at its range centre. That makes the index 0.057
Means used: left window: 167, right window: 219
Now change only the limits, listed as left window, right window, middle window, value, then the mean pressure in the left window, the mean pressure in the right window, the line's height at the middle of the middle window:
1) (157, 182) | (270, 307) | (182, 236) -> 0.16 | 217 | 212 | 215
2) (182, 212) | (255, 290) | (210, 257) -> 0.17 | 190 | 205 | 198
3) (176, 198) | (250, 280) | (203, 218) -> 0.23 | 208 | 194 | 204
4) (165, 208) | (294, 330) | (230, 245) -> 0.12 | 204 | 182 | 195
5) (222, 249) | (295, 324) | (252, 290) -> -0.12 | 173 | 192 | 182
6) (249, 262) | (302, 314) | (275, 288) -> -0.10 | 182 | 205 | 194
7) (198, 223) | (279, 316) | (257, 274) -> -0.04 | 167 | 213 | 197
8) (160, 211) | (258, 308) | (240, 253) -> 0.39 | 202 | 212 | 209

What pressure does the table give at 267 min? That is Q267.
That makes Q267 229.5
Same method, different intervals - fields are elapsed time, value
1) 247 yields 134.2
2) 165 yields 212.1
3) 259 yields 202.7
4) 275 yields 175.5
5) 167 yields 214.1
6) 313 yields 176.9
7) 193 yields 220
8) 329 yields 122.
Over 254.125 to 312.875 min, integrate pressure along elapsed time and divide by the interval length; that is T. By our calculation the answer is 209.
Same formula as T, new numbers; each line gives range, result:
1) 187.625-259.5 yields 176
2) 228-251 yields 168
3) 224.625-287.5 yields 188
